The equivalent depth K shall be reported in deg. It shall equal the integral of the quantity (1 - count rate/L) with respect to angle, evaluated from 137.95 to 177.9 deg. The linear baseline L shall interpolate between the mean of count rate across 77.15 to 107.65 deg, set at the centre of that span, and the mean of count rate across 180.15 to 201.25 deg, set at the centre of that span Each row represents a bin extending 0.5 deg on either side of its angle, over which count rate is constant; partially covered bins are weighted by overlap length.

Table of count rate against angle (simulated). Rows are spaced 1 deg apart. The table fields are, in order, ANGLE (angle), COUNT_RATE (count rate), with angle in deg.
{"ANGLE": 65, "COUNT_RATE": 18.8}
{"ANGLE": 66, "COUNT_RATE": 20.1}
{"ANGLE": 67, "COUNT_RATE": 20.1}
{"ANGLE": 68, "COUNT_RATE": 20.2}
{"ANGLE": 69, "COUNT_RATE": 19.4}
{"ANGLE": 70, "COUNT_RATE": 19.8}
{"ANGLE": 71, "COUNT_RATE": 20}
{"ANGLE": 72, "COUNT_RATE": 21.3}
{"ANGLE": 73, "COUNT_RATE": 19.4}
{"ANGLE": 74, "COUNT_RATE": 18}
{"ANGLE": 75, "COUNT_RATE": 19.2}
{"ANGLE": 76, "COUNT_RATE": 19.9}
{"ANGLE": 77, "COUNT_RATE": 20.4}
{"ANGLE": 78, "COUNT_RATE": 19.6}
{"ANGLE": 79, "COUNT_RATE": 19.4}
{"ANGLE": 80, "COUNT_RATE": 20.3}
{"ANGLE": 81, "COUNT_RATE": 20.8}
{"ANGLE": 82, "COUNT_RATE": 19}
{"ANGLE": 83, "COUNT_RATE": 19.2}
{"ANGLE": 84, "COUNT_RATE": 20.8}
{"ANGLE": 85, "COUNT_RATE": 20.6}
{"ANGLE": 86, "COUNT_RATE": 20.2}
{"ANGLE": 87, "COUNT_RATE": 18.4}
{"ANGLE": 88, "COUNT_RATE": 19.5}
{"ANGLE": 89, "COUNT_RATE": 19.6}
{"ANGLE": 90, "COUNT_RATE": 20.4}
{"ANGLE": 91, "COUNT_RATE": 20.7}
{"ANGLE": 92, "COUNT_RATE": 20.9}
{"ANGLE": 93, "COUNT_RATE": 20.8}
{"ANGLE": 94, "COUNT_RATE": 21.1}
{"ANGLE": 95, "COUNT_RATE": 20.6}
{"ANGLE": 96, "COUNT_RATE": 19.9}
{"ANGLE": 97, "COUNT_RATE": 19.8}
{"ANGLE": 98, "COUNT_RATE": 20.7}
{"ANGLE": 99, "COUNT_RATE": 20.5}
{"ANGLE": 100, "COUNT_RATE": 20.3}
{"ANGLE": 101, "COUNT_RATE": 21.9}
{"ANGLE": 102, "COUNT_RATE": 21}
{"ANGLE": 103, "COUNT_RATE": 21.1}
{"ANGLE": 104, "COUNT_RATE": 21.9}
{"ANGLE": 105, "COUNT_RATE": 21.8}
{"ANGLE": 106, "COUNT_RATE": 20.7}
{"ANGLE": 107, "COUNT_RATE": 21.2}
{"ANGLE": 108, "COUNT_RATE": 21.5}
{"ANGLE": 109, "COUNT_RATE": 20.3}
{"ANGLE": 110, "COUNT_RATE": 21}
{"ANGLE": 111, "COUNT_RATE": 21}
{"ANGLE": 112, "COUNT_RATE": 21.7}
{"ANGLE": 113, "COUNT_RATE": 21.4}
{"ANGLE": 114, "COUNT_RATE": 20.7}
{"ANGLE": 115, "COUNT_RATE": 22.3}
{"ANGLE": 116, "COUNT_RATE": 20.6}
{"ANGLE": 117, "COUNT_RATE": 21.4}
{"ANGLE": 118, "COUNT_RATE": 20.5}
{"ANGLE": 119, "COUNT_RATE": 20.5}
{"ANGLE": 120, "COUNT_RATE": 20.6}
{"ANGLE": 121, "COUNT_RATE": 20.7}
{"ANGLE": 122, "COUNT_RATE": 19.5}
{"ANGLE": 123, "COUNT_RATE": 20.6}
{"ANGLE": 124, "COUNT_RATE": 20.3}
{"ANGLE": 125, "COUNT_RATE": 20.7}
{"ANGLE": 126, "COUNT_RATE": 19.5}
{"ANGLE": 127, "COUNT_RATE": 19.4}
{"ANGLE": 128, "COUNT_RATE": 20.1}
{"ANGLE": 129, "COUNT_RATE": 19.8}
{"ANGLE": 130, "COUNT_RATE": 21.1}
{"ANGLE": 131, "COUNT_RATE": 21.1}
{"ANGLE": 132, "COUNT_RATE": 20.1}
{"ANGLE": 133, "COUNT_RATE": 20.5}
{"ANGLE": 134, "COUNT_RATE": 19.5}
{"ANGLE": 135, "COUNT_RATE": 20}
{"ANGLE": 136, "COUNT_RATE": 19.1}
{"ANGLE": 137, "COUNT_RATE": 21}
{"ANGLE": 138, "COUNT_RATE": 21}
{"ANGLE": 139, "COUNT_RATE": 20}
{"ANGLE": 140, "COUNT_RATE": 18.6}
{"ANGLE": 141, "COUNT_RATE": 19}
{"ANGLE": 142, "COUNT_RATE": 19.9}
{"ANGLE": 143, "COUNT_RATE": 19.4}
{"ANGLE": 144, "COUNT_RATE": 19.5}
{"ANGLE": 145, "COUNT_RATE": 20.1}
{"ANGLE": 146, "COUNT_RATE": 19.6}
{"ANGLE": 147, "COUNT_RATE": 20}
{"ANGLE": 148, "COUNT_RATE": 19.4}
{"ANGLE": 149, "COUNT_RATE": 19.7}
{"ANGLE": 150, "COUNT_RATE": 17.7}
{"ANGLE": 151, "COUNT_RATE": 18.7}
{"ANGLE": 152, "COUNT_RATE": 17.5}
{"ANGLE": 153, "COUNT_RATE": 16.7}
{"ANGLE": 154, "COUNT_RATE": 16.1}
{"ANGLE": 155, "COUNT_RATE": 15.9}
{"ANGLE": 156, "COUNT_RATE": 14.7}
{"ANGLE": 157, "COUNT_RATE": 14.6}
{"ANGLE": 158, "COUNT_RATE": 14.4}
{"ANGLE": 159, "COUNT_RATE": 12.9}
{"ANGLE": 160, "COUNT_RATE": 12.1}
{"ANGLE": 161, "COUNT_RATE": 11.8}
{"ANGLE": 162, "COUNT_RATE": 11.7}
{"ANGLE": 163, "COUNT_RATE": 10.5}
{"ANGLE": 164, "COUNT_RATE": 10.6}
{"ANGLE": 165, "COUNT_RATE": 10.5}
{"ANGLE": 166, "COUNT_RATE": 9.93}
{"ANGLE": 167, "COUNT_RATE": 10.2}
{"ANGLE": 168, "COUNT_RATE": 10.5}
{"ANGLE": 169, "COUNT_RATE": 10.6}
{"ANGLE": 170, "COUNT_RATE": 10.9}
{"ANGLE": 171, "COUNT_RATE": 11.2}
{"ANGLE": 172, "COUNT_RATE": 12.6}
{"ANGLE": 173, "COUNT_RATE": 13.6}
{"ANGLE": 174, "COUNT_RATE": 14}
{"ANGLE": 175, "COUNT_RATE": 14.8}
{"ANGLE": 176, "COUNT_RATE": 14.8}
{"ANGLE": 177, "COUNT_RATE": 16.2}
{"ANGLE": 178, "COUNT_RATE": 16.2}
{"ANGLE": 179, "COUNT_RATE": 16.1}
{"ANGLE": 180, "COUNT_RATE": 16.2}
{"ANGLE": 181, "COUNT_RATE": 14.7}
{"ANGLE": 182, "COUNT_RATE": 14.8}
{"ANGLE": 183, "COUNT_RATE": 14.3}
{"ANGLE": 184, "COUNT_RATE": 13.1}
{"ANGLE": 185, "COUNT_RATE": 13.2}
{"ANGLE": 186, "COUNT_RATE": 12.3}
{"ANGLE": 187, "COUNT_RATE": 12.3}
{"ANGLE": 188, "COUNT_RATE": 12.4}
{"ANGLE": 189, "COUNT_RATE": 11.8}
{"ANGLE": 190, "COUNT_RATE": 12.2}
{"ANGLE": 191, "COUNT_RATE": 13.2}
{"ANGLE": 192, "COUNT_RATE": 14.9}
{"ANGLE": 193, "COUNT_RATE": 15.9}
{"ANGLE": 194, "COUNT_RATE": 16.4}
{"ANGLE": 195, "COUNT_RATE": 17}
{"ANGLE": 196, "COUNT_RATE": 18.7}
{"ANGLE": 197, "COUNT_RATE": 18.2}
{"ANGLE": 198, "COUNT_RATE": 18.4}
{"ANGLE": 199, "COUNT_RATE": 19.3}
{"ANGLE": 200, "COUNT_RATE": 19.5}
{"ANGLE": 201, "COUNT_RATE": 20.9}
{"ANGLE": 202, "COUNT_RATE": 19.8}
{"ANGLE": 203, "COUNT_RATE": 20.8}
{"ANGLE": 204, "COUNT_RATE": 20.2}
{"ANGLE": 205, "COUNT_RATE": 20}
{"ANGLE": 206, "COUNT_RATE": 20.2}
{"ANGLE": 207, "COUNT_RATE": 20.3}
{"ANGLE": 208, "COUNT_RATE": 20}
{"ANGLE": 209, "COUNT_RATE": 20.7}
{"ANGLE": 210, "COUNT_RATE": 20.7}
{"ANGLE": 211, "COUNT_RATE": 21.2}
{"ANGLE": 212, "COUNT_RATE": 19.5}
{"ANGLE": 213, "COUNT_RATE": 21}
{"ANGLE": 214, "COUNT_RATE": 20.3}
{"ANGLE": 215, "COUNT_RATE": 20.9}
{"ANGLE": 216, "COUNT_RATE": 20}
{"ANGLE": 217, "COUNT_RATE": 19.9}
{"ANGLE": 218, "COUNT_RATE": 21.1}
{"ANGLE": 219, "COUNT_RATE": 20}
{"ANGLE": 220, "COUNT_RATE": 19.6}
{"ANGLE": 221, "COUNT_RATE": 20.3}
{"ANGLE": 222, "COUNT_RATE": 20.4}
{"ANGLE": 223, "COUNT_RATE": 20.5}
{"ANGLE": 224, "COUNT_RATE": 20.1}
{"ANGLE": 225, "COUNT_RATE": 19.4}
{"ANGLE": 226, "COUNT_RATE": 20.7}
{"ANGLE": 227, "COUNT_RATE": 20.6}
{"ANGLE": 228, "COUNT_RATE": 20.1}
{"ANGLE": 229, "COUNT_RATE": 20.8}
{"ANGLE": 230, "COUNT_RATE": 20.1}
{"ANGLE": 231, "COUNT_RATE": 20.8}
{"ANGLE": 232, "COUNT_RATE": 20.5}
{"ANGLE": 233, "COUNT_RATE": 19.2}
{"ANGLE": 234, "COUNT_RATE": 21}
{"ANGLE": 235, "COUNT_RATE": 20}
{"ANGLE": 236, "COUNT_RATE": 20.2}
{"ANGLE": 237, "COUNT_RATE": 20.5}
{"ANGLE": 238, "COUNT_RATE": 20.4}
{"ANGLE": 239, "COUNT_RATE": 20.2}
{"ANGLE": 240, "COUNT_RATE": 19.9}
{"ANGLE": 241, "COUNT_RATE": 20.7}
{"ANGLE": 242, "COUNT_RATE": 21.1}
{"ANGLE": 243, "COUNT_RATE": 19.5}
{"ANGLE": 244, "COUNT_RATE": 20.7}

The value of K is 4.4 deg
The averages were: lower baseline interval 20.4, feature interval 15.2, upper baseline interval 15.4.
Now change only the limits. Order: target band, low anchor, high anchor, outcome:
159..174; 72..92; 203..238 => 6.5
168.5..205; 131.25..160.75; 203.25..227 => 7.7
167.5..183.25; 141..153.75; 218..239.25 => 4.5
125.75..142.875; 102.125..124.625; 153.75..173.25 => -2.7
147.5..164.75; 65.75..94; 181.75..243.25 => 3.9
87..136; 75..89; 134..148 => -2.0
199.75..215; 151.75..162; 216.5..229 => -1.2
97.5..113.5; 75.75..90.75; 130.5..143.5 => -1.0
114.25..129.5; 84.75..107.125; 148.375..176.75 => -2.2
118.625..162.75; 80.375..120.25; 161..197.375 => -3.7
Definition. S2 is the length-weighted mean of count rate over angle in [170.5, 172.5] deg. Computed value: 11.9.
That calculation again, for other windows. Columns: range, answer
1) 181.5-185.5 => 13.9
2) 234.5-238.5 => 20.3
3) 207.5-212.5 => 20.4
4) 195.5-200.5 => 18.8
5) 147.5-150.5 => 18.9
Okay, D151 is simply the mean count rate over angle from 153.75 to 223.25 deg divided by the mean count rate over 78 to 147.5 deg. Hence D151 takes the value 0.79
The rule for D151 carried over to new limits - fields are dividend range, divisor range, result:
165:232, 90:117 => 0.82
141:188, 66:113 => 0.72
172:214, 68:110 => 0.83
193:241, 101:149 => 0.98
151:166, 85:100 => 0.67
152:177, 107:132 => 0.62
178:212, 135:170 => 1.06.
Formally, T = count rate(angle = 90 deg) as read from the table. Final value 20.4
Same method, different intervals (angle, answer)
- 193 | 15.9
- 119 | 20.5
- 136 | 19.1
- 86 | 20.2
